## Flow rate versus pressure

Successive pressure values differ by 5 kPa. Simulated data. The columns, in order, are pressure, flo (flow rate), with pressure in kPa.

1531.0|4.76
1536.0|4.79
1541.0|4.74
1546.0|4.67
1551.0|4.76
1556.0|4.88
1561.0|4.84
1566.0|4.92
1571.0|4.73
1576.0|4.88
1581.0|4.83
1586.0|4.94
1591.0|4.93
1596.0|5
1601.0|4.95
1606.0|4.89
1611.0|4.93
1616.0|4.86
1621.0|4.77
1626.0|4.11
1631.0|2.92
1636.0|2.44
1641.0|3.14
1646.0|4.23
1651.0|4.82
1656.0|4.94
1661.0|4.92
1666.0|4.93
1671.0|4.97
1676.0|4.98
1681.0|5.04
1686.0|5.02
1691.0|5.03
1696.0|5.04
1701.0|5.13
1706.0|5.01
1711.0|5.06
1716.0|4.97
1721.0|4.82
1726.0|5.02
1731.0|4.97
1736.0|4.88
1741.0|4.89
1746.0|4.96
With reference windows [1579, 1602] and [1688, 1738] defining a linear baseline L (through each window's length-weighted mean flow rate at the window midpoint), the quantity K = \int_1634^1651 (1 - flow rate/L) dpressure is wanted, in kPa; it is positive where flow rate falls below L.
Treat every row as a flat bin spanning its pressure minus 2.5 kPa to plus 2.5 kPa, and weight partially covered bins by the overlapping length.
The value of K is 4.9 kPa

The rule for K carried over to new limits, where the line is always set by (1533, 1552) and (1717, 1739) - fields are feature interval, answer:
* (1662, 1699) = -0.93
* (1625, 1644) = 6.79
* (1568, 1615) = -1.07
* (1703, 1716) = -0.32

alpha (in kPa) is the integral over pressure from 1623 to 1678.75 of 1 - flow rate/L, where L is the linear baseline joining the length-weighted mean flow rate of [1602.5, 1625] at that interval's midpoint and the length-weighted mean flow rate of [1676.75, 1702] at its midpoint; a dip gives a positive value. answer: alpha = 7.99 kPa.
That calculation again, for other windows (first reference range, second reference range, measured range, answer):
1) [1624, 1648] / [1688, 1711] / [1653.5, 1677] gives -4.7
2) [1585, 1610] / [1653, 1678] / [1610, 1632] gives 2.5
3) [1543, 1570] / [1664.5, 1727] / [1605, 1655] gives 8.1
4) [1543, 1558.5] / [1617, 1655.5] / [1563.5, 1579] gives -1.0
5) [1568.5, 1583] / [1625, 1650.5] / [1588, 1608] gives -2.9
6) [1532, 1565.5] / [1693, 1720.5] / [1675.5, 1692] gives -0.1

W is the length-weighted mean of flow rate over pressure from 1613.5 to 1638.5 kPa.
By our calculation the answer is 3.82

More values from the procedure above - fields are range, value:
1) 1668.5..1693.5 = 5.01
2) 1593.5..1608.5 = 4.95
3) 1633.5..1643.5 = 2.79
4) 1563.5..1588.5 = 4.86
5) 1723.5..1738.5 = 4.96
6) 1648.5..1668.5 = 4.9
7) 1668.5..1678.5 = 4.97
